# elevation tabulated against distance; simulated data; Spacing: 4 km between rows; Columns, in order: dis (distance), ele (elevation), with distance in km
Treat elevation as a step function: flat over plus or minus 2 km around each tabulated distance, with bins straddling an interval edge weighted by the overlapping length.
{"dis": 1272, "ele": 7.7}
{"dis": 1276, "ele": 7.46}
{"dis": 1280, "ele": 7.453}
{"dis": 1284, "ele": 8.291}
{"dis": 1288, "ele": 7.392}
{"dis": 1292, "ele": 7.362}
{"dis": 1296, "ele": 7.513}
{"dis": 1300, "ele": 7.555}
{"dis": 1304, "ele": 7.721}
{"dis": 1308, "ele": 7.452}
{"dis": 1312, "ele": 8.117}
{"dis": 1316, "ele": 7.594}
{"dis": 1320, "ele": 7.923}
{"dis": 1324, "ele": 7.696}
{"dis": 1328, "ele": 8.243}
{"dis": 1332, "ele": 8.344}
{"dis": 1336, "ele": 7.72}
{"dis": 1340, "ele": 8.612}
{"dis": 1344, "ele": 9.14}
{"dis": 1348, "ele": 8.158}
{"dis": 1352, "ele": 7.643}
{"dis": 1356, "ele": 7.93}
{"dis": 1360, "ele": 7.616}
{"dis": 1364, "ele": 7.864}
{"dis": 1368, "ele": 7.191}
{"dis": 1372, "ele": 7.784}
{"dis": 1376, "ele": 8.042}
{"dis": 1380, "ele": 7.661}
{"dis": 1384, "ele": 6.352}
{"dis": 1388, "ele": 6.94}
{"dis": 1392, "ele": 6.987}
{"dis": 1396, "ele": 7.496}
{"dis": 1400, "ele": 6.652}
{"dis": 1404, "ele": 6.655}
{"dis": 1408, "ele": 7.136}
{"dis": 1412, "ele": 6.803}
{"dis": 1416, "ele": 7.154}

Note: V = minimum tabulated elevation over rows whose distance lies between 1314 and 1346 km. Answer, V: 7.594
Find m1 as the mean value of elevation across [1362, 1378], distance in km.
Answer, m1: 7.72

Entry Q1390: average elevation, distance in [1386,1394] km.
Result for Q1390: 6.96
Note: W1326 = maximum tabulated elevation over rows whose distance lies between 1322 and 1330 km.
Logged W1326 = 8.243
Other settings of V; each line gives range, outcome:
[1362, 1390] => 6.352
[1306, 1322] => 7.452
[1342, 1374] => 7.191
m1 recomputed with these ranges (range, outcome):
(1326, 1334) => 8.29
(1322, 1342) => 8.12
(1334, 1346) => 8.49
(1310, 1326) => 7.83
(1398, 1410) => 6.81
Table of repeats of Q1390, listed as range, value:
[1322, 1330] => 7.97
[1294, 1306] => 7.6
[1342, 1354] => 8.31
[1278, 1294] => 7.62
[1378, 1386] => 7.01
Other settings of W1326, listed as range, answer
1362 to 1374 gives 7.864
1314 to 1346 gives 9.14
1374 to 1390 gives 8.042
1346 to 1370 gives 8.158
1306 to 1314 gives 8.117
